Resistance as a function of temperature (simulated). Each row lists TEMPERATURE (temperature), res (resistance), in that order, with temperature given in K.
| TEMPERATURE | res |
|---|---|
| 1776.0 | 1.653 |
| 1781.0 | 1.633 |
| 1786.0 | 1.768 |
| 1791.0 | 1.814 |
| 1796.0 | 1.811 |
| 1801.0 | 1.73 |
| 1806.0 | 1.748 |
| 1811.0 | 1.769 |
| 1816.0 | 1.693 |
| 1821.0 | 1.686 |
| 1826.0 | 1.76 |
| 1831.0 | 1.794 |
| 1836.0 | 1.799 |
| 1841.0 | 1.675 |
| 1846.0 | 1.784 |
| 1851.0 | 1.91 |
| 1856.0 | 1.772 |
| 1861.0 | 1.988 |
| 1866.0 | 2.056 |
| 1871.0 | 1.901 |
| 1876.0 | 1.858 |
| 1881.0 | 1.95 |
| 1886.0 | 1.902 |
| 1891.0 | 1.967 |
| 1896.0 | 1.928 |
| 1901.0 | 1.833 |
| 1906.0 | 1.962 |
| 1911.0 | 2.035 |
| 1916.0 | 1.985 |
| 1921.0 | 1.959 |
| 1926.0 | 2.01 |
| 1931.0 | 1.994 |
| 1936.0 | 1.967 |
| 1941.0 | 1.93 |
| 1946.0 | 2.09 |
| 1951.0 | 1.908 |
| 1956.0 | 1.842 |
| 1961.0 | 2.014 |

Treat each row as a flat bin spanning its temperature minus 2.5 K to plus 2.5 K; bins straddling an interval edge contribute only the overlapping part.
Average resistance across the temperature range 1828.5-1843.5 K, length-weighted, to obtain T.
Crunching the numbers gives 1.76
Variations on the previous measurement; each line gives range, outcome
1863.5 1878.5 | 1.94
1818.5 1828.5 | 1.72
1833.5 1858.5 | 1.79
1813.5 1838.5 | 1.75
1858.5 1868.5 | 2.02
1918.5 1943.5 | 1.97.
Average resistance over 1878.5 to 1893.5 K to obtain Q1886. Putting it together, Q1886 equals 1.94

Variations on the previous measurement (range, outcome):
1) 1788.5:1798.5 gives 1.81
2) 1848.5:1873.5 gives 1.93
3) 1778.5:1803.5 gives 1.75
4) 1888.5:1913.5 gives 1.95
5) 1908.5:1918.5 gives 2.01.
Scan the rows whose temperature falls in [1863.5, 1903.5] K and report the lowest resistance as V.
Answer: 1.833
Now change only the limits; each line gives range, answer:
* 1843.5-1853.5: 1.784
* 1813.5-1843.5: 1.675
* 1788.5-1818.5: 1.693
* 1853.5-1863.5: 1.772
